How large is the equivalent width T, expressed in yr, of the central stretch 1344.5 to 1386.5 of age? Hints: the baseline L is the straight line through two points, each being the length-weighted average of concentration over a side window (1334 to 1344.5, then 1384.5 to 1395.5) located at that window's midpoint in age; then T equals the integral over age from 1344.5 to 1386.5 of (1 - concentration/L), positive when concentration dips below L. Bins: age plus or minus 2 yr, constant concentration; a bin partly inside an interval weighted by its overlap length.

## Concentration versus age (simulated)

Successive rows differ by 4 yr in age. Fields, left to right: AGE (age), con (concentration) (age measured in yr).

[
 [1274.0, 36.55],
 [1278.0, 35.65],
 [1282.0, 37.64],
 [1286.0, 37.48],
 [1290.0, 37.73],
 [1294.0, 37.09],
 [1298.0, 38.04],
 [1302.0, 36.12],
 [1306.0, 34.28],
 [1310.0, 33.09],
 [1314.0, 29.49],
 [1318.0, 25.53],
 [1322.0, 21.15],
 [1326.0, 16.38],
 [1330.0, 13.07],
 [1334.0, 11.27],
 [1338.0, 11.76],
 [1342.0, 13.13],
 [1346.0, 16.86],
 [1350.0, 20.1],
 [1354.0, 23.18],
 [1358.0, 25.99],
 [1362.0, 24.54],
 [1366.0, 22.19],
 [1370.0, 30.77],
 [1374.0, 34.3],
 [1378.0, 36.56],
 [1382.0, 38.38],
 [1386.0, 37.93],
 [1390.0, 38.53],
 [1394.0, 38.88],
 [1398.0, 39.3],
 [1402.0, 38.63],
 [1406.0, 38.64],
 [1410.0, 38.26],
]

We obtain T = -3.5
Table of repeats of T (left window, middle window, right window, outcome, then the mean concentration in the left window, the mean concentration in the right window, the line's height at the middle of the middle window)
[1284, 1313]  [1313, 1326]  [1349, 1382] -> 3.8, 36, 28.1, 33.5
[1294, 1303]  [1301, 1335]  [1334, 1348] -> 3.4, 37.2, 13.5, 26.3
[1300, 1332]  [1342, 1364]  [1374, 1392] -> 7.6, 26.1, 37.5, 32.4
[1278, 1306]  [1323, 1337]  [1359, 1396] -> 8.5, 37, 33.4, 35.4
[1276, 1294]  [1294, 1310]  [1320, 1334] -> -4.1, 37.1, 16.1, 28.6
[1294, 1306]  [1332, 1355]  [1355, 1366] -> 9.8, 36.6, 24.5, 27.9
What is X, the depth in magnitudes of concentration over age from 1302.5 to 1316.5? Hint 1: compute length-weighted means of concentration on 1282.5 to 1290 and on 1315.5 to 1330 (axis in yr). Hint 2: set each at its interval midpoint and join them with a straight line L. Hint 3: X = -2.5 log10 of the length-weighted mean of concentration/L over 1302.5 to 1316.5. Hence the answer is -0.218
